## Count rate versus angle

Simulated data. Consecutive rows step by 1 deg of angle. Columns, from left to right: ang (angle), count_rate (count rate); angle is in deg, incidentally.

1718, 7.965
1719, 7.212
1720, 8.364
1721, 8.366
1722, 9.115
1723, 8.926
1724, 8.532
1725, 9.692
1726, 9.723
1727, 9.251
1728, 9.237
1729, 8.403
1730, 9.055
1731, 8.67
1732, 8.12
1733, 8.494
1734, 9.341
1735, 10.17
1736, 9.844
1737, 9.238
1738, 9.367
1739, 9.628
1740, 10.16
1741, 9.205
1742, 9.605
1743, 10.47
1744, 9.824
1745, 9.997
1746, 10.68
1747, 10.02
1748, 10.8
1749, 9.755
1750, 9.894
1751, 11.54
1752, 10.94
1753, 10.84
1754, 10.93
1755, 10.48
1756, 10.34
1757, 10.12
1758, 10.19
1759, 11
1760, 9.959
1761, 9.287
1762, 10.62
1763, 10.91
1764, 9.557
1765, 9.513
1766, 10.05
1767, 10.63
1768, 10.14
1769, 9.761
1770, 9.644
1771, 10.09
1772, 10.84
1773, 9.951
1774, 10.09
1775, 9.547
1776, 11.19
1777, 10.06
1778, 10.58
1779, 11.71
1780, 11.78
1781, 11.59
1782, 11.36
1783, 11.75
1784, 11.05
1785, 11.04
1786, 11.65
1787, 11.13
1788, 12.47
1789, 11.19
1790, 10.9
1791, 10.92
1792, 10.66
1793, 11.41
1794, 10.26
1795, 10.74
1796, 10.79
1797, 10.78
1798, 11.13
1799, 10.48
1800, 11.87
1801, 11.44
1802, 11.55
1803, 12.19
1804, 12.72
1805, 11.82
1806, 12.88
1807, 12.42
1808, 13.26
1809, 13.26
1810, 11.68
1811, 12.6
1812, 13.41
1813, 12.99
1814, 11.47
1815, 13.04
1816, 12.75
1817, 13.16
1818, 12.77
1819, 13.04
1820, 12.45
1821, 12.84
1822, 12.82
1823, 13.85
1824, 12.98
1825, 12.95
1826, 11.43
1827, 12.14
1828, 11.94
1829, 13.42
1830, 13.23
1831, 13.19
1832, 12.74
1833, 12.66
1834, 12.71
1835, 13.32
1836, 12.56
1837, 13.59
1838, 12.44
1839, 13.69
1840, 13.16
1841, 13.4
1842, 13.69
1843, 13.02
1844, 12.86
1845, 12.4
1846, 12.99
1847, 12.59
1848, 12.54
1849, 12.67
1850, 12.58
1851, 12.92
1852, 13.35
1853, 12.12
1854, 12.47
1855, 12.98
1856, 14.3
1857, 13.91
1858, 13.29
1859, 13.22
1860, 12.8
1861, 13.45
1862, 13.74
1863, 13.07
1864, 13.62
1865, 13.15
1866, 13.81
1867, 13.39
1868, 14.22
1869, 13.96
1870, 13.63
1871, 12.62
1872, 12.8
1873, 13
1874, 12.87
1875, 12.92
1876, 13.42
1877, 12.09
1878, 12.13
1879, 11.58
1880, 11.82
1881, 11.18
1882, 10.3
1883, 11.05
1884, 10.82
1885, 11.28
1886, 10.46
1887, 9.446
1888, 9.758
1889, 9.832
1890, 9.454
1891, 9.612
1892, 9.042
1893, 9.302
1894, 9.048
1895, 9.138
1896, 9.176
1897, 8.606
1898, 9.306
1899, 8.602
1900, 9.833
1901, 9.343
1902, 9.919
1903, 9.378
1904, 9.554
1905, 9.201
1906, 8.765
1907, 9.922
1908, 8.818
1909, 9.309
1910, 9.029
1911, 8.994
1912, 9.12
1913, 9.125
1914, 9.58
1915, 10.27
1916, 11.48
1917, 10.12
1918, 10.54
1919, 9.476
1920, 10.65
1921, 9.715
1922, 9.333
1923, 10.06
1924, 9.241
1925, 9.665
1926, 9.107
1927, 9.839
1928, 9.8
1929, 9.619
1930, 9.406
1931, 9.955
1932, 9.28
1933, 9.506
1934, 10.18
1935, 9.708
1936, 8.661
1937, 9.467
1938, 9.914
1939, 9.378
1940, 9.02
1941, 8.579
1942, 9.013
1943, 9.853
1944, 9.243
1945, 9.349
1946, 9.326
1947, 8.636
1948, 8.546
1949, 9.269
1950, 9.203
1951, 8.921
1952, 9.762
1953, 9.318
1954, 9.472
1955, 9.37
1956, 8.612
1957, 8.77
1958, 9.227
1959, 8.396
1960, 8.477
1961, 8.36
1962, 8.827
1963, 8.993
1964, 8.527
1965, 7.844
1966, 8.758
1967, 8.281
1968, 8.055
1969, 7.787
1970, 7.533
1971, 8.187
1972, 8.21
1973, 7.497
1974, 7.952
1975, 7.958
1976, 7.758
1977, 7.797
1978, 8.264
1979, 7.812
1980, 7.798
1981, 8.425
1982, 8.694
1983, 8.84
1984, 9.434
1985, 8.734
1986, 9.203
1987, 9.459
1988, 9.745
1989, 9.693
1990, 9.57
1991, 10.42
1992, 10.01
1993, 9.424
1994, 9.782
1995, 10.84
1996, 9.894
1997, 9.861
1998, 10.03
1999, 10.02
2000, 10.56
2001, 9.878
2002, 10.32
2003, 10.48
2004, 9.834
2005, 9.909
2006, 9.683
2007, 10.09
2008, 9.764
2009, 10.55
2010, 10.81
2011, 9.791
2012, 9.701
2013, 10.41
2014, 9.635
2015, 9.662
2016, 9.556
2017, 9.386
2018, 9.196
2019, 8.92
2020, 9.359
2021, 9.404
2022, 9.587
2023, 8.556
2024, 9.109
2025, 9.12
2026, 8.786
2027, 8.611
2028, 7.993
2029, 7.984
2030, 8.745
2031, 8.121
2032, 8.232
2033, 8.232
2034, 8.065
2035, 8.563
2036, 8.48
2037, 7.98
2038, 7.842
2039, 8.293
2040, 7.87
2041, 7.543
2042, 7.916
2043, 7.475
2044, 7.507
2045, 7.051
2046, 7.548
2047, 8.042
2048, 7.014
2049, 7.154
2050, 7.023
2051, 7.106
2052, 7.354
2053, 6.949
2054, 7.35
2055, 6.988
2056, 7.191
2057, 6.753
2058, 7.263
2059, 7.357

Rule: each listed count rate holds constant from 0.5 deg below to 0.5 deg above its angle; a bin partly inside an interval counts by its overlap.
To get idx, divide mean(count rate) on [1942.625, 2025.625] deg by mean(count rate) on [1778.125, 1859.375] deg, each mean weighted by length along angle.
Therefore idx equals 0.74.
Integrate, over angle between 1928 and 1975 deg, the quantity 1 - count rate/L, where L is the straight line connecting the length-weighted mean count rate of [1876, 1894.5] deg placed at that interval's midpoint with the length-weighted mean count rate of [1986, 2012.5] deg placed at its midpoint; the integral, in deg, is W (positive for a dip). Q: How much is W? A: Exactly 6.0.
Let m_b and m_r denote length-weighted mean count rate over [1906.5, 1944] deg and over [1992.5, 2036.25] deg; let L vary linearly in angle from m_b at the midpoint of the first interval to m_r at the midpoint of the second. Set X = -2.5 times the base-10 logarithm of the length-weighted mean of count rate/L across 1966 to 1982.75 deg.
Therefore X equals 0.18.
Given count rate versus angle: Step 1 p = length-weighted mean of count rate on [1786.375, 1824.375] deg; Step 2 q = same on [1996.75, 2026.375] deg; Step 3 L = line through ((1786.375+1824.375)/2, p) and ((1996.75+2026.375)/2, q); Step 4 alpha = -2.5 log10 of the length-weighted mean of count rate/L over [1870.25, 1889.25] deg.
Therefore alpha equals -0.04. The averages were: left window 12.1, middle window 11.6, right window 9.74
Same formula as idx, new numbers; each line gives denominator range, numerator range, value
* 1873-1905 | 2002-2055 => 0.83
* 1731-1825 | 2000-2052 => 0.80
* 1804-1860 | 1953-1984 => 0.65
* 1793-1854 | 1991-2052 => 0.72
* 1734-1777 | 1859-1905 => 1.11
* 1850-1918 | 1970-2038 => 0.82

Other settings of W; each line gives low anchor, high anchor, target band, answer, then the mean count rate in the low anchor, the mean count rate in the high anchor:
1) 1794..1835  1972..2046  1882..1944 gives 6.3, 12.4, 9.02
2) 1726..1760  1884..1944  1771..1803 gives -4.1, 9.87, 9.55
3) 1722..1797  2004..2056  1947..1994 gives 1.0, 10.2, 8.55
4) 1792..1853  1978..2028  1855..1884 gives -2.8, 12.5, 9.53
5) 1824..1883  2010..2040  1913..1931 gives 2.3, 12.9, 8.89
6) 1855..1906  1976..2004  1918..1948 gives 2.8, 11.4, 9.42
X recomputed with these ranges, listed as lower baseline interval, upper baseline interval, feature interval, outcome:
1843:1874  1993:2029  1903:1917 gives 0.251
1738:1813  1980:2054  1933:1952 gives 0.033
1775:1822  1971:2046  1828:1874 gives -0.184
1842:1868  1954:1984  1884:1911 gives 0.199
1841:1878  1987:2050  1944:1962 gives 0.192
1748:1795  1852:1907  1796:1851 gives -0.145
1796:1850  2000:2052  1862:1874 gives -0.140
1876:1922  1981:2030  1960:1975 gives 0.182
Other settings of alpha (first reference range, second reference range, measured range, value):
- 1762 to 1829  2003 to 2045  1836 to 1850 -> -0.179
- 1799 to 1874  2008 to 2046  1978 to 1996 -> 0.039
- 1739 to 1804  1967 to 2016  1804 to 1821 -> -0.217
